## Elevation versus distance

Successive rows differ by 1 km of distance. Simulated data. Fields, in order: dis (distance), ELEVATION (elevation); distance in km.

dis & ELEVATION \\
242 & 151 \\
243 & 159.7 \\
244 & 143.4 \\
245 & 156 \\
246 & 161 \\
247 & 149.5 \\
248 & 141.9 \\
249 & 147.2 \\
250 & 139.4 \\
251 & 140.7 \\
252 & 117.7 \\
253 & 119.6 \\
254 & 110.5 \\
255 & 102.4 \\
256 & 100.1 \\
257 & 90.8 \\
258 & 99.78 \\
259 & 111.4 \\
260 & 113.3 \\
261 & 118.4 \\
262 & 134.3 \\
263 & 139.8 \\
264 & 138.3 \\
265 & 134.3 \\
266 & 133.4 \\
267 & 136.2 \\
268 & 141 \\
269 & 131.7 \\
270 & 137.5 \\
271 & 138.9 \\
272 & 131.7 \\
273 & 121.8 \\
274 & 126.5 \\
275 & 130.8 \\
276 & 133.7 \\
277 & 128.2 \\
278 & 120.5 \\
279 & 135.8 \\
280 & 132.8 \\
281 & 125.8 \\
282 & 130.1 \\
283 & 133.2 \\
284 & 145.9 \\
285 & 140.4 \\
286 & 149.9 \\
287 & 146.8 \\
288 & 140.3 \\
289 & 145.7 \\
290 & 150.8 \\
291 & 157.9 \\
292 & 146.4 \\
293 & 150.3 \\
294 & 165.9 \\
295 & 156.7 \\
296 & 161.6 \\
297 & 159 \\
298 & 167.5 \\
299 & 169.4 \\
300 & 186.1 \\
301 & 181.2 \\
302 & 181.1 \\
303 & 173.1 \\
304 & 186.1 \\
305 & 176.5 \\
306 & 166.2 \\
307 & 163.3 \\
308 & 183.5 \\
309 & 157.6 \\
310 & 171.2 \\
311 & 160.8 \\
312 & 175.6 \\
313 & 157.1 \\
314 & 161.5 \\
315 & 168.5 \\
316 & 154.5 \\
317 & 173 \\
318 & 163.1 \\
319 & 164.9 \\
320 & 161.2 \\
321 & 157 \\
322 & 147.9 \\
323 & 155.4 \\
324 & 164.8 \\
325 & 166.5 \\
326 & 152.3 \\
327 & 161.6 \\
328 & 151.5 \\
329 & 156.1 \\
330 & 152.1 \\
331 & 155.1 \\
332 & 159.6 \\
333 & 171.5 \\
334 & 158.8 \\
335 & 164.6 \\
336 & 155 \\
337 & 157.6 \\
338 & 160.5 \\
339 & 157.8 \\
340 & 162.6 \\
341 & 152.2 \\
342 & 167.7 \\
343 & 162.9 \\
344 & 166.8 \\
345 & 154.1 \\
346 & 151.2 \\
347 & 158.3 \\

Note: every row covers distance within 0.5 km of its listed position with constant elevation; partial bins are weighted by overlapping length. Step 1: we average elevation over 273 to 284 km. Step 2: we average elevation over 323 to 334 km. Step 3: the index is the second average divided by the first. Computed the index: 1.22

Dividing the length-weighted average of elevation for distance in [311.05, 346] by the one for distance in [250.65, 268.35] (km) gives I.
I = 1.3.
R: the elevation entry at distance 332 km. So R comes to 159.6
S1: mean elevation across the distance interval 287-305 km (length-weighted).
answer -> 163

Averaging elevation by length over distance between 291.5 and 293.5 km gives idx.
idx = 148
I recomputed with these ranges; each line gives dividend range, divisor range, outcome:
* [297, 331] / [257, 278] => 1.29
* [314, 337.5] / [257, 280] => 1.25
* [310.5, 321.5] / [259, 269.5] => 1.25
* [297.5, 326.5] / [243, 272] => 1.28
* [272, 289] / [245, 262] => 1.08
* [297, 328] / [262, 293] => 1.22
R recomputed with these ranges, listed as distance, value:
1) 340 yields 162.6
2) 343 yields 162.9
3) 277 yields 128.2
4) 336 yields 155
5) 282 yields 130.1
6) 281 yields 125.8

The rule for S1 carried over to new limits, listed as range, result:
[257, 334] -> 150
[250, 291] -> 129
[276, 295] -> 142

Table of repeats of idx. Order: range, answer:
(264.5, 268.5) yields 136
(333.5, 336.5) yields 159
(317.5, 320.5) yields 163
